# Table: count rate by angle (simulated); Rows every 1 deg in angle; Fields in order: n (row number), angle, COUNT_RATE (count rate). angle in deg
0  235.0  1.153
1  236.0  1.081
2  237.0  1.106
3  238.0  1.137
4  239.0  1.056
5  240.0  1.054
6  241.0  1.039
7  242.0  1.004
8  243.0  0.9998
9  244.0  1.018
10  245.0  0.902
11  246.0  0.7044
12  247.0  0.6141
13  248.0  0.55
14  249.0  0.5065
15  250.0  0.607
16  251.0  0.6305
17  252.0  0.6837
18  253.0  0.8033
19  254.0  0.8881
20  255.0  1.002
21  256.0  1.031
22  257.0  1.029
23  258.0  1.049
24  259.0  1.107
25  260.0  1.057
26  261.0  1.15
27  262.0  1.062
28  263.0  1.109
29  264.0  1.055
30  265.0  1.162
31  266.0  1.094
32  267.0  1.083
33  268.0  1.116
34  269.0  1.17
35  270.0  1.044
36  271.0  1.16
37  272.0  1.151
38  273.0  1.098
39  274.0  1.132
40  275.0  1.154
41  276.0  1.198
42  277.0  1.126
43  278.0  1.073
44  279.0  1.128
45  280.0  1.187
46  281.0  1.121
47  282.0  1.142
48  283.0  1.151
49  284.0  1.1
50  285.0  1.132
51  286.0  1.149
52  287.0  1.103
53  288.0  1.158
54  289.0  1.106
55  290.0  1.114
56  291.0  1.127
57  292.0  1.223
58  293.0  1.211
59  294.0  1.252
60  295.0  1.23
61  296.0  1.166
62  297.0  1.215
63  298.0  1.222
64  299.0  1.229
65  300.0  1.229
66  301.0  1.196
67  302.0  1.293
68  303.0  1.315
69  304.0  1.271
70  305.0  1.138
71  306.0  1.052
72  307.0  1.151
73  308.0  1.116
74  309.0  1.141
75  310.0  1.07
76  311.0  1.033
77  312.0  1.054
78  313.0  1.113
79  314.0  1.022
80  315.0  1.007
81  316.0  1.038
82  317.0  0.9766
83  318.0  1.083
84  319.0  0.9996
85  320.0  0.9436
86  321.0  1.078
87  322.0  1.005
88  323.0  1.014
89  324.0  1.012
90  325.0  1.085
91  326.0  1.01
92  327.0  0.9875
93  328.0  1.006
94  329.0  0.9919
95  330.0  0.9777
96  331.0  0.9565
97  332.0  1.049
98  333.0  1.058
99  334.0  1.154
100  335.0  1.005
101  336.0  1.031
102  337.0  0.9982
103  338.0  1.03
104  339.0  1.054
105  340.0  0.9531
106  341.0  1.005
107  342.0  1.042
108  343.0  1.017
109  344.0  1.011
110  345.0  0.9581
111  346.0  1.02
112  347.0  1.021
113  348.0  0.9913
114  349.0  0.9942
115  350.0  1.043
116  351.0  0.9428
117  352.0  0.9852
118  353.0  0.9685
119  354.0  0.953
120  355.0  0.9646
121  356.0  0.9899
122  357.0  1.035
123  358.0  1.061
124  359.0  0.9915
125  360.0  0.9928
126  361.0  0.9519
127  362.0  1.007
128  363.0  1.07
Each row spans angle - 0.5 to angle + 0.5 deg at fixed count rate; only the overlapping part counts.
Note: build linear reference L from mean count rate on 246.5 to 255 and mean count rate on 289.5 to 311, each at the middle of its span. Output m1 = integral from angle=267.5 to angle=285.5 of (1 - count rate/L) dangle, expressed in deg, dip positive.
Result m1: -3.68 deg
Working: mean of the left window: 0.68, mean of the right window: 1.19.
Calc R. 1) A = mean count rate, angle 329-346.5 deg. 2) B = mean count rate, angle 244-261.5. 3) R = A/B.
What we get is 1.20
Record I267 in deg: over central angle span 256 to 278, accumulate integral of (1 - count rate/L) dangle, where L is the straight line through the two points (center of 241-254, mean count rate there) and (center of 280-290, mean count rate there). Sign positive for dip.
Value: -3.5 deg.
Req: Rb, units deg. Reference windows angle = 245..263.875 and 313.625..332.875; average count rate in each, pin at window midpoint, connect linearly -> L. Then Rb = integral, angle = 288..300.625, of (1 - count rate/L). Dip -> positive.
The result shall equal -3.2 deg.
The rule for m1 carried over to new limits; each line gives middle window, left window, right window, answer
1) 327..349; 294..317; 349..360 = 0.65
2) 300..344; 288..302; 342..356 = 1.37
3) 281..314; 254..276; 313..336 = -3.28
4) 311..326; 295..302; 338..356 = 1.27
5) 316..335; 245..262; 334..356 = -1.02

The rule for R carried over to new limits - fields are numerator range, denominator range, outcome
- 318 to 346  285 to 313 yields 0.87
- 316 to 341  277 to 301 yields 0.88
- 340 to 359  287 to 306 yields 0.83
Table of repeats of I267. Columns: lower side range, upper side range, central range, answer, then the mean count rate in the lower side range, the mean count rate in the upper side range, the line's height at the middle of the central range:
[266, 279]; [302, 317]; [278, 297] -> -0.6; 1.12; 1.11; 1.12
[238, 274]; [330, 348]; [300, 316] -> -2.1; 0.97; 1.02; 1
